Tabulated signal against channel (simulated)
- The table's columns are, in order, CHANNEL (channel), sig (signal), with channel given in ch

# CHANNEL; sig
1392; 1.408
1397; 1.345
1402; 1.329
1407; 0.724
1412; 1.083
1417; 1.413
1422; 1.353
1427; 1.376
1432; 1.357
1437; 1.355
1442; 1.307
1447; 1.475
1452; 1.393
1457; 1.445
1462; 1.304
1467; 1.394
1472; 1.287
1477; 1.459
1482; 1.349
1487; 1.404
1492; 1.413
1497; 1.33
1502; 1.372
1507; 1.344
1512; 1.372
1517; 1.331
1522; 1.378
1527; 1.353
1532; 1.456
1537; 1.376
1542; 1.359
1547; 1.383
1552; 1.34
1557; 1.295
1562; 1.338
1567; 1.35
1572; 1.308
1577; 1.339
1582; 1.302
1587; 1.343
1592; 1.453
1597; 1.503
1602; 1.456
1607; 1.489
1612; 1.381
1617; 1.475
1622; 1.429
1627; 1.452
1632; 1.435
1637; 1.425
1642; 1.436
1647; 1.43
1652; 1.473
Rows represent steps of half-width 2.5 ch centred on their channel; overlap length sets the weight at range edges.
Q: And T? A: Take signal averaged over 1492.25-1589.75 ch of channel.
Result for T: 1.35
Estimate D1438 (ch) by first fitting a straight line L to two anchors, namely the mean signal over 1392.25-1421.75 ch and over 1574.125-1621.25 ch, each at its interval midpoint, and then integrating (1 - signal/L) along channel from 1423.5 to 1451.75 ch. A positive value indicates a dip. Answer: -3.00 ch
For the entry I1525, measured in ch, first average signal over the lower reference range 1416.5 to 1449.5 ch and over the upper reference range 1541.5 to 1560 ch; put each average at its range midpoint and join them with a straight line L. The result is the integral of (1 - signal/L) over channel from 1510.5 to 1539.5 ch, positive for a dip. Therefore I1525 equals -0.61 ch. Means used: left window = 1.37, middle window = 1.38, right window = 1.34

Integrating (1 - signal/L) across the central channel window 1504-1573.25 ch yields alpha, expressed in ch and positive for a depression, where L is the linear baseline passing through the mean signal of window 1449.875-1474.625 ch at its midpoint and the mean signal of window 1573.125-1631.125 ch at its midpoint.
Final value 1.8 ch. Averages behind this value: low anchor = 1.36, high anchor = 1.42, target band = 1.36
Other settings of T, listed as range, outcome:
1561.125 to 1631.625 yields 1.4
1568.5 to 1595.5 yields 1.35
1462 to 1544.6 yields 1.37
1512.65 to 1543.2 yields 1.38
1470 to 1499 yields 1.38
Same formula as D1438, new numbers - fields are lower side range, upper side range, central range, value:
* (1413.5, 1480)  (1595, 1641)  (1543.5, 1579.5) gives 2.2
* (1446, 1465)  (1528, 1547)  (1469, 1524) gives 1.1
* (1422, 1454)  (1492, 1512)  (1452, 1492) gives -0.4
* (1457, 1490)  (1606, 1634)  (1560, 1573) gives 0.8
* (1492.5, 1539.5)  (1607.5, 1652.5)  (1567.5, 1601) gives 0.8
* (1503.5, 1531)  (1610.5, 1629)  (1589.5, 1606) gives -0.6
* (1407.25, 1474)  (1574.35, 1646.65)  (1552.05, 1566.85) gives 0.7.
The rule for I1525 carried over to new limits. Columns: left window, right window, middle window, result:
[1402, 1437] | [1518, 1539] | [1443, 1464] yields -1.92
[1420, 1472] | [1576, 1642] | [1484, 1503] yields 0.10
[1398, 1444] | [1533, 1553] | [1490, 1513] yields -0.53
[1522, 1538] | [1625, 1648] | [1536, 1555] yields 0.52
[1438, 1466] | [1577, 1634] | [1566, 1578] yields 0.73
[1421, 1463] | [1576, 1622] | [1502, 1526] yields 0.66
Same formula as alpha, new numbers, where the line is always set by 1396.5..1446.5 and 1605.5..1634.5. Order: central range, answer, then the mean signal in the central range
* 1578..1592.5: 0.6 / 1.35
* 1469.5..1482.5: -0.5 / 1.37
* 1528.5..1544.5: -0.3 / 1.39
